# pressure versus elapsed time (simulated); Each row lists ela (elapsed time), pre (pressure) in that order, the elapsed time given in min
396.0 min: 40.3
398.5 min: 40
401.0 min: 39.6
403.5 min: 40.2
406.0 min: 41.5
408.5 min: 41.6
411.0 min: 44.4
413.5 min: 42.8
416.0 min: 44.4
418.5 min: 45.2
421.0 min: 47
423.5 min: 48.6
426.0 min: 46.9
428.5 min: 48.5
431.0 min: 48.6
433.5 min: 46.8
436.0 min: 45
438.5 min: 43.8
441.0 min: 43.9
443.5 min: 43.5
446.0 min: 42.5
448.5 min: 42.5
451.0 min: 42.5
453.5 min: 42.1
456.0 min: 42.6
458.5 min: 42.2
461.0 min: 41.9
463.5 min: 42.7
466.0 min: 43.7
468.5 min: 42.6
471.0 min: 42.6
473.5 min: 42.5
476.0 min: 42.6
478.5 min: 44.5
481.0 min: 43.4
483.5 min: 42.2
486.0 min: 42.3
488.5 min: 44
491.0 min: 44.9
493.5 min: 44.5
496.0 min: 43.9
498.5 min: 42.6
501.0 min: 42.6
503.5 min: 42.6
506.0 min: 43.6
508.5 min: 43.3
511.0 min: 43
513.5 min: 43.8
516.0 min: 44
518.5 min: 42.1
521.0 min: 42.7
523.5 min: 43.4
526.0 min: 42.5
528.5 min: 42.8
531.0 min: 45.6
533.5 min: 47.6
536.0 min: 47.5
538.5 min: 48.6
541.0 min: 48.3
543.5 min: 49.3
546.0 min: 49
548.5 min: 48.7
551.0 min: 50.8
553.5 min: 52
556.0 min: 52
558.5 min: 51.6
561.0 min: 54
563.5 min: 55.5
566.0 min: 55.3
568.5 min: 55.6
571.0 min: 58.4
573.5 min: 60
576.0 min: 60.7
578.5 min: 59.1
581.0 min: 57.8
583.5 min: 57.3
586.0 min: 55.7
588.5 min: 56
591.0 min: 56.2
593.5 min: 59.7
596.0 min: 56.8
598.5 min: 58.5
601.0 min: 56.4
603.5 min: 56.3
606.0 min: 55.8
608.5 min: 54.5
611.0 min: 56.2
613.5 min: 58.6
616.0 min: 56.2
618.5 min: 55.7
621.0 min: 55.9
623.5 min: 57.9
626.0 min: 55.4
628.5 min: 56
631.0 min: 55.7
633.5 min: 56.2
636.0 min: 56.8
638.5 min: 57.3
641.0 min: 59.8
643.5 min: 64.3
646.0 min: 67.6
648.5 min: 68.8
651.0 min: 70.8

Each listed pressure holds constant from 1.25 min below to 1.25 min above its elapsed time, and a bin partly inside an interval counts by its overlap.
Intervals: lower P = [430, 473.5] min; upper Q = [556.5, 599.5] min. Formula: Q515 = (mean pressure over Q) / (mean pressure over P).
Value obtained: 1.31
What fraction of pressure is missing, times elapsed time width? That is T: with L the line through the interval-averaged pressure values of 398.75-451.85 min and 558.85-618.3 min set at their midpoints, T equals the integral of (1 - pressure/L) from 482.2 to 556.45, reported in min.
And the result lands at 9.0 min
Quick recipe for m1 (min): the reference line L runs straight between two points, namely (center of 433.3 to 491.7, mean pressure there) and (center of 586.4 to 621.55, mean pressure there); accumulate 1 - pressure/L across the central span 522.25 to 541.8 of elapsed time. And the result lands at 1.59 min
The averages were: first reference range 43.1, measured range 45.7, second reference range 56.6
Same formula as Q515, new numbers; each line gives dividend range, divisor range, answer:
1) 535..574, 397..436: 1.18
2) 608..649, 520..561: 1.22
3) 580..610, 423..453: 1.26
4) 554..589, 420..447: 1.22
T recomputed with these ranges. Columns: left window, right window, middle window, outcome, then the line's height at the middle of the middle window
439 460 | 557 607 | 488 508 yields 1.81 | 47.9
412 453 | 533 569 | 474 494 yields 1.76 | 47.7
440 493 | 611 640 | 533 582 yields -2.28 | 50.7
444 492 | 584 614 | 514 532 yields 1.99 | 48.7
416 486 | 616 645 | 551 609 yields -2.77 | 53.7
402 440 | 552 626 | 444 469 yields 2.54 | 47.4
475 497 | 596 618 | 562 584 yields -2.00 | 52.9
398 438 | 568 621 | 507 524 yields 2.75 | 51.5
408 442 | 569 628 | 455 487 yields 3.89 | 48.7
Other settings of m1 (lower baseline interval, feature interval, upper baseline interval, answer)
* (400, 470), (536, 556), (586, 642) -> 0.87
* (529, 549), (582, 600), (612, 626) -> -1.19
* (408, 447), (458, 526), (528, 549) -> 5.14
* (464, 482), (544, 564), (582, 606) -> 0.35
